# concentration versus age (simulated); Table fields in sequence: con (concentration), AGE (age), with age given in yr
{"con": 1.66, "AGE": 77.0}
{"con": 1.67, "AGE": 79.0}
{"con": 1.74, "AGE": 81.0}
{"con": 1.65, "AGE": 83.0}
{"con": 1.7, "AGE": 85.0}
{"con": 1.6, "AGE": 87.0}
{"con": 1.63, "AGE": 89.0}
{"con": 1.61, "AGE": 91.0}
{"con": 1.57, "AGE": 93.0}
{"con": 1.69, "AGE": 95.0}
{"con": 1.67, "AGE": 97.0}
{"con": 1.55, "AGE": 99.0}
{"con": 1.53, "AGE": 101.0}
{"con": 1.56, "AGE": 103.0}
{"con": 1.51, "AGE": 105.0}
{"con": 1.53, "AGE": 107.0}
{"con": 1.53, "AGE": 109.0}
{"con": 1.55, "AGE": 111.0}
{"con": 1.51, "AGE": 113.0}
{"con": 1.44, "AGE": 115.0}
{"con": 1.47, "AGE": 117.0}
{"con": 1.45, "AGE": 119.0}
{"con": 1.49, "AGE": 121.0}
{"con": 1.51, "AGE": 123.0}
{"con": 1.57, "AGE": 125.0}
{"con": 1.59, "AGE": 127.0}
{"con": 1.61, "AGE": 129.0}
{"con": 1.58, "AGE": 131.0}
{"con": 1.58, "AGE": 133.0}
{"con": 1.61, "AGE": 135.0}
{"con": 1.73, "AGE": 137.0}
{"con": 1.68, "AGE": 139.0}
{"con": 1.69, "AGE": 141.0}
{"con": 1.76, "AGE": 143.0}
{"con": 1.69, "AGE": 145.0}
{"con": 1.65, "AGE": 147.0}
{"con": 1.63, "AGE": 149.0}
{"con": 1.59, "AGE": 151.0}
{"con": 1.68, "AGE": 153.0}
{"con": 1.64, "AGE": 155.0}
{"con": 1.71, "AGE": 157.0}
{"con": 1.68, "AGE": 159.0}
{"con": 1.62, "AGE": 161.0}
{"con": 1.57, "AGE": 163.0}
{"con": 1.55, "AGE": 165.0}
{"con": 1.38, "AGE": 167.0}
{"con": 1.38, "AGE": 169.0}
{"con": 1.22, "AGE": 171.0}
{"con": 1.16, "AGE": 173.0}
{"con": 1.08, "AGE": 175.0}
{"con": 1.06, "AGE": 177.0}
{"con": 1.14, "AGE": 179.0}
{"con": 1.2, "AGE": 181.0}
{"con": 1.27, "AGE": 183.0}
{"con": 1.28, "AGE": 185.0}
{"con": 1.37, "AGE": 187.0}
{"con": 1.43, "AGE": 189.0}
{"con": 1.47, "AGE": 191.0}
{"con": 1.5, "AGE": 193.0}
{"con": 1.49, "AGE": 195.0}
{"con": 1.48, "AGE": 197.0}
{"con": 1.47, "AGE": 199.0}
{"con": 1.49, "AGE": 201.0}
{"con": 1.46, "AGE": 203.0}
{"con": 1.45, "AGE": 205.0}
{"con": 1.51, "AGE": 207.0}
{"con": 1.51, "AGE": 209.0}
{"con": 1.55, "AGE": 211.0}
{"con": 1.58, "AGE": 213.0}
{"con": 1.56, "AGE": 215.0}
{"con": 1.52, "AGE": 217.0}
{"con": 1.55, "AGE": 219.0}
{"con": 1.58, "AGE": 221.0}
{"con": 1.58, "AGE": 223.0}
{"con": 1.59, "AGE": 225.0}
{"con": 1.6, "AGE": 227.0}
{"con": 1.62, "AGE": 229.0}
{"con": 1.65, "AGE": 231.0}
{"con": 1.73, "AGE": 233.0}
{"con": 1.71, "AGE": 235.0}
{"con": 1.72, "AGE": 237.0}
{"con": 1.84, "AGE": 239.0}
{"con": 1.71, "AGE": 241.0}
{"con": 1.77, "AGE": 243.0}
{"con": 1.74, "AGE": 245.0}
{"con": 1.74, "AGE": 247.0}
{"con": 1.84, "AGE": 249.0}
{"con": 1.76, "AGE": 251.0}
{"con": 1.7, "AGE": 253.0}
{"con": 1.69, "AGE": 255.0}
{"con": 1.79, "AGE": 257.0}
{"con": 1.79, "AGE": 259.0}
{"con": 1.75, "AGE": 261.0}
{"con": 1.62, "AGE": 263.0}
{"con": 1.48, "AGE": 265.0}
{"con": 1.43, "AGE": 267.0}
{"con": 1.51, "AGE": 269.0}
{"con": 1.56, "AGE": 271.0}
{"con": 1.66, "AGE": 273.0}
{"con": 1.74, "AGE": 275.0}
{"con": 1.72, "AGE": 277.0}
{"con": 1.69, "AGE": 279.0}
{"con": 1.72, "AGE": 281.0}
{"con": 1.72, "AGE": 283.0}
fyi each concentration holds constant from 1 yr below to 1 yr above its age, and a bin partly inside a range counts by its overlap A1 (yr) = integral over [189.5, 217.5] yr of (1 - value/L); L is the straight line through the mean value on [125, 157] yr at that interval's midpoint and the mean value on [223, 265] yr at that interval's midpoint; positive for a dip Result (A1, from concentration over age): 3.0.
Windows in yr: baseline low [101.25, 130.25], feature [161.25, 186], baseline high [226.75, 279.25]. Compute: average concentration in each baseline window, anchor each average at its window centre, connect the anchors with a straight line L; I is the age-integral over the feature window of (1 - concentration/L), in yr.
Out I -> 4.8 yr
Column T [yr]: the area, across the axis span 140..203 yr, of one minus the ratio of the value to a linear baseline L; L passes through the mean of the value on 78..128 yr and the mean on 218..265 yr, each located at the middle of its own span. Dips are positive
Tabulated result 6.5 yr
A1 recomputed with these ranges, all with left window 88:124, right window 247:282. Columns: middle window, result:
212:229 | 0.7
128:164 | -1.7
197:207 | 0.9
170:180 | 2.9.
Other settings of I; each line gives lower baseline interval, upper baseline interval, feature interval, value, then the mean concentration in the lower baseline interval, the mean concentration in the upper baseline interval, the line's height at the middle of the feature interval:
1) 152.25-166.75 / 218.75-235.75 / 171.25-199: 5.42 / 1.62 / 1.63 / 1.62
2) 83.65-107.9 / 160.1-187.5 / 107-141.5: -1.72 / 1.6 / 1.3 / 1.49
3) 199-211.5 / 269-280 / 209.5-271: -3.07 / 1.49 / 1.66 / 1.58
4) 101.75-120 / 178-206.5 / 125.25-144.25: -2.22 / 1.51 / 1.39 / 1.47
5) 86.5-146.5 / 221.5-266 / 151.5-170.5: 0.63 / 1.58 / 1.7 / 1.62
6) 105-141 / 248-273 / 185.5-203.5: 1.72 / 1.56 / 1.66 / 1.61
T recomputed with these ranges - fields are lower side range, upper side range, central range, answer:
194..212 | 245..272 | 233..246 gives -1.1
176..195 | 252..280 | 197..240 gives -3.8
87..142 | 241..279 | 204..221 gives 1.2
